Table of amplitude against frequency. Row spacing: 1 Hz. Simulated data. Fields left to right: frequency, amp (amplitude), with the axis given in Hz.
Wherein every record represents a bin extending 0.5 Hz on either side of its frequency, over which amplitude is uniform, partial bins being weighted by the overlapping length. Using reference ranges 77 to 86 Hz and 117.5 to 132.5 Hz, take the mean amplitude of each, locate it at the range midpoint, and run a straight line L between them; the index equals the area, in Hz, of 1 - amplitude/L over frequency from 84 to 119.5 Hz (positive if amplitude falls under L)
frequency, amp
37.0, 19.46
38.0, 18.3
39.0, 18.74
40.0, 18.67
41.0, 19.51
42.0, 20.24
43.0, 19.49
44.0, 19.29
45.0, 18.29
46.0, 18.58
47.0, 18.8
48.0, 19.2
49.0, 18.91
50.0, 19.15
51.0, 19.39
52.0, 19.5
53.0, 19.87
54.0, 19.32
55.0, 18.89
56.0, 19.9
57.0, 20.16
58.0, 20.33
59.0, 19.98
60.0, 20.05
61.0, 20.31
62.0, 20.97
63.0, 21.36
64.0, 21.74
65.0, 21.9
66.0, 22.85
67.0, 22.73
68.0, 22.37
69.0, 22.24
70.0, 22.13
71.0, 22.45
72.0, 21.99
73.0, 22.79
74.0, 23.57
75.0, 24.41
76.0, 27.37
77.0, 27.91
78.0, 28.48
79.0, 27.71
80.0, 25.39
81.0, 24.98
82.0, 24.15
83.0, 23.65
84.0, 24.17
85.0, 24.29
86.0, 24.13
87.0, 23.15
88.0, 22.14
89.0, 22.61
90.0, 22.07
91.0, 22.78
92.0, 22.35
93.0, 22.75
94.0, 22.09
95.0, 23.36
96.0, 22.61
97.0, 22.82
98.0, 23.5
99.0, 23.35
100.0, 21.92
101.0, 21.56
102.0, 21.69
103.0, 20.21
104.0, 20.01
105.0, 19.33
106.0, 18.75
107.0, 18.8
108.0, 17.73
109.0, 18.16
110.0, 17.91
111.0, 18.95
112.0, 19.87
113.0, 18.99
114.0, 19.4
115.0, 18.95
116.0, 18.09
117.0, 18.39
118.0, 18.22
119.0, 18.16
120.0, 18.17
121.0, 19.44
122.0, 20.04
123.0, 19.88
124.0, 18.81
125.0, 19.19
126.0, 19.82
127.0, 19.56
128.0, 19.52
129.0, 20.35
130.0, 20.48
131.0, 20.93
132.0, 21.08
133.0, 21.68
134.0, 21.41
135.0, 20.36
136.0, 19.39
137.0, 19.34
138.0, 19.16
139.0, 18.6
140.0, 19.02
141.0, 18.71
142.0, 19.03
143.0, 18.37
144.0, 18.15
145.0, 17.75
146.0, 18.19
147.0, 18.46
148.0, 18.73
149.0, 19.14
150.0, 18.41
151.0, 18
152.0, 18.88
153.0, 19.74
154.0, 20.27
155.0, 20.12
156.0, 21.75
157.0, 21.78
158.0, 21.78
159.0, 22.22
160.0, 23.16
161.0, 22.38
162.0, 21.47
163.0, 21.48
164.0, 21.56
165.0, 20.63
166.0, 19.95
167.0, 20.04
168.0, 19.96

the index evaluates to 2.9 Hz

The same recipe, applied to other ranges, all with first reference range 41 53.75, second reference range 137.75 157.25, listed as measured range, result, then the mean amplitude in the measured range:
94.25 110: -1.4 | 20.8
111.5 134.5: -0.6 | 19.6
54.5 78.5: -4.0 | 22.4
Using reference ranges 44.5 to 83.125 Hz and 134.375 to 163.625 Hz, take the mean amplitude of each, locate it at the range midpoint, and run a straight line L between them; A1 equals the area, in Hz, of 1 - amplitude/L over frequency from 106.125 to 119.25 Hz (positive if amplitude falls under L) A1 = 1.3 Hz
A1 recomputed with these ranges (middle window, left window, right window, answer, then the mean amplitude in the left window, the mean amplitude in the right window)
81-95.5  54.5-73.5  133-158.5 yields -1.7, 21.3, 19.4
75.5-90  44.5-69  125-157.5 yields -3.5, 20.2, 19.6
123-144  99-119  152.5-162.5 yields 0.7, 19.4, 21.5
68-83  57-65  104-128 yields -3.2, 20.7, 18.9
